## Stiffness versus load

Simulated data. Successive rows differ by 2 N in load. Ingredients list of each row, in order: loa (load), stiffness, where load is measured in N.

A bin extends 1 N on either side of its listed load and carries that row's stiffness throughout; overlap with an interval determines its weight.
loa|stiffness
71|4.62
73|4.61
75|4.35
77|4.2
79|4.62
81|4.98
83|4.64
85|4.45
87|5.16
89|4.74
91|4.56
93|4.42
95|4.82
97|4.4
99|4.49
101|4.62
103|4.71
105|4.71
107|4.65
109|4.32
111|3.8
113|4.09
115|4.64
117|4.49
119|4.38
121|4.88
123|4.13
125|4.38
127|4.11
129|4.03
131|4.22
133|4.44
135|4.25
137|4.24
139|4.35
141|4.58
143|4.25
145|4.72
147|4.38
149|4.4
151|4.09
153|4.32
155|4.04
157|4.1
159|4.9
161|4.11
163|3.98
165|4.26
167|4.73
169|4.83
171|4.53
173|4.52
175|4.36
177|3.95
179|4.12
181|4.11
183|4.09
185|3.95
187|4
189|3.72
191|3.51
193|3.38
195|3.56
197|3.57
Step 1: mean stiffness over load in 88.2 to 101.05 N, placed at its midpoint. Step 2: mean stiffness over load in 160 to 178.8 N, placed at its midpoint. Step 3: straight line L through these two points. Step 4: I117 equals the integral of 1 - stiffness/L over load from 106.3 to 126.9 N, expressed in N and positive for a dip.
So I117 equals 0.7 N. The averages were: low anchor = 4.57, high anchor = 4.35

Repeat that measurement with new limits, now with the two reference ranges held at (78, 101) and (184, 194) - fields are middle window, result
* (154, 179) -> -2.7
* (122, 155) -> -0.8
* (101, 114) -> 0.3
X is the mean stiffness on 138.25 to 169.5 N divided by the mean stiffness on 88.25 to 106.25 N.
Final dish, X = 0.95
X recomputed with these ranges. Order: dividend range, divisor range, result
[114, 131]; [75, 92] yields 0.94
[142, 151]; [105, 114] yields 1.03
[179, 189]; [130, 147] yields 0.92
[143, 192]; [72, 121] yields 0.93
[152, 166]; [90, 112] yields 0.94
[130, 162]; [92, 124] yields 0.97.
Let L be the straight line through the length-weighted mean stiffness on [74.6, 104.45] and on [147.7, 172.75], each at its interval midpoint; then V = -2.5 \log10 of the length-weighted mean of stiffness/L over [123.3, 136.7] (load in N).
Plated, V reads 0.06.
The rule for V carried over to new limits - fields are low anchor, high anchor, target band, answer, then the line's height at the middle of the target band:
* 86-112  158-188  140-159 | 0.01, 4.38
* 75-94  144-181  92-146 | 0.02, 4.5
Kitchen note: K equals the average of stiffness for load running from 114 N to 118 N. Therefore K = 4.56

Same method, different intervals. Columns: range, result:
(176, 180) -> 4.04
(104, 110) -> 4.56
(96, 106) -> 4.59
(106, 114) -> 4.21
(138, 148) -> 4.46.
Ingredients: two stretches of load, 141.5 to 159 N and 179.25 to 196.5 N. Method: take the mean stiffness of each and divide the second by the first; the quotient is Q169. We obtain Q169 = 0.88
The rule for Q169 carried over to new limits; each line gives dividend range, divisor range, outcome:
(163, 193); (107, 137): 0.97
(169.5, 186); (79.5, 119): 0.93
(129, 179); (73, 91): 0.94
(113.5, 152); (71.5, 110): 0.95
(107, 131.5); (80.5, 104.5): 0.92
